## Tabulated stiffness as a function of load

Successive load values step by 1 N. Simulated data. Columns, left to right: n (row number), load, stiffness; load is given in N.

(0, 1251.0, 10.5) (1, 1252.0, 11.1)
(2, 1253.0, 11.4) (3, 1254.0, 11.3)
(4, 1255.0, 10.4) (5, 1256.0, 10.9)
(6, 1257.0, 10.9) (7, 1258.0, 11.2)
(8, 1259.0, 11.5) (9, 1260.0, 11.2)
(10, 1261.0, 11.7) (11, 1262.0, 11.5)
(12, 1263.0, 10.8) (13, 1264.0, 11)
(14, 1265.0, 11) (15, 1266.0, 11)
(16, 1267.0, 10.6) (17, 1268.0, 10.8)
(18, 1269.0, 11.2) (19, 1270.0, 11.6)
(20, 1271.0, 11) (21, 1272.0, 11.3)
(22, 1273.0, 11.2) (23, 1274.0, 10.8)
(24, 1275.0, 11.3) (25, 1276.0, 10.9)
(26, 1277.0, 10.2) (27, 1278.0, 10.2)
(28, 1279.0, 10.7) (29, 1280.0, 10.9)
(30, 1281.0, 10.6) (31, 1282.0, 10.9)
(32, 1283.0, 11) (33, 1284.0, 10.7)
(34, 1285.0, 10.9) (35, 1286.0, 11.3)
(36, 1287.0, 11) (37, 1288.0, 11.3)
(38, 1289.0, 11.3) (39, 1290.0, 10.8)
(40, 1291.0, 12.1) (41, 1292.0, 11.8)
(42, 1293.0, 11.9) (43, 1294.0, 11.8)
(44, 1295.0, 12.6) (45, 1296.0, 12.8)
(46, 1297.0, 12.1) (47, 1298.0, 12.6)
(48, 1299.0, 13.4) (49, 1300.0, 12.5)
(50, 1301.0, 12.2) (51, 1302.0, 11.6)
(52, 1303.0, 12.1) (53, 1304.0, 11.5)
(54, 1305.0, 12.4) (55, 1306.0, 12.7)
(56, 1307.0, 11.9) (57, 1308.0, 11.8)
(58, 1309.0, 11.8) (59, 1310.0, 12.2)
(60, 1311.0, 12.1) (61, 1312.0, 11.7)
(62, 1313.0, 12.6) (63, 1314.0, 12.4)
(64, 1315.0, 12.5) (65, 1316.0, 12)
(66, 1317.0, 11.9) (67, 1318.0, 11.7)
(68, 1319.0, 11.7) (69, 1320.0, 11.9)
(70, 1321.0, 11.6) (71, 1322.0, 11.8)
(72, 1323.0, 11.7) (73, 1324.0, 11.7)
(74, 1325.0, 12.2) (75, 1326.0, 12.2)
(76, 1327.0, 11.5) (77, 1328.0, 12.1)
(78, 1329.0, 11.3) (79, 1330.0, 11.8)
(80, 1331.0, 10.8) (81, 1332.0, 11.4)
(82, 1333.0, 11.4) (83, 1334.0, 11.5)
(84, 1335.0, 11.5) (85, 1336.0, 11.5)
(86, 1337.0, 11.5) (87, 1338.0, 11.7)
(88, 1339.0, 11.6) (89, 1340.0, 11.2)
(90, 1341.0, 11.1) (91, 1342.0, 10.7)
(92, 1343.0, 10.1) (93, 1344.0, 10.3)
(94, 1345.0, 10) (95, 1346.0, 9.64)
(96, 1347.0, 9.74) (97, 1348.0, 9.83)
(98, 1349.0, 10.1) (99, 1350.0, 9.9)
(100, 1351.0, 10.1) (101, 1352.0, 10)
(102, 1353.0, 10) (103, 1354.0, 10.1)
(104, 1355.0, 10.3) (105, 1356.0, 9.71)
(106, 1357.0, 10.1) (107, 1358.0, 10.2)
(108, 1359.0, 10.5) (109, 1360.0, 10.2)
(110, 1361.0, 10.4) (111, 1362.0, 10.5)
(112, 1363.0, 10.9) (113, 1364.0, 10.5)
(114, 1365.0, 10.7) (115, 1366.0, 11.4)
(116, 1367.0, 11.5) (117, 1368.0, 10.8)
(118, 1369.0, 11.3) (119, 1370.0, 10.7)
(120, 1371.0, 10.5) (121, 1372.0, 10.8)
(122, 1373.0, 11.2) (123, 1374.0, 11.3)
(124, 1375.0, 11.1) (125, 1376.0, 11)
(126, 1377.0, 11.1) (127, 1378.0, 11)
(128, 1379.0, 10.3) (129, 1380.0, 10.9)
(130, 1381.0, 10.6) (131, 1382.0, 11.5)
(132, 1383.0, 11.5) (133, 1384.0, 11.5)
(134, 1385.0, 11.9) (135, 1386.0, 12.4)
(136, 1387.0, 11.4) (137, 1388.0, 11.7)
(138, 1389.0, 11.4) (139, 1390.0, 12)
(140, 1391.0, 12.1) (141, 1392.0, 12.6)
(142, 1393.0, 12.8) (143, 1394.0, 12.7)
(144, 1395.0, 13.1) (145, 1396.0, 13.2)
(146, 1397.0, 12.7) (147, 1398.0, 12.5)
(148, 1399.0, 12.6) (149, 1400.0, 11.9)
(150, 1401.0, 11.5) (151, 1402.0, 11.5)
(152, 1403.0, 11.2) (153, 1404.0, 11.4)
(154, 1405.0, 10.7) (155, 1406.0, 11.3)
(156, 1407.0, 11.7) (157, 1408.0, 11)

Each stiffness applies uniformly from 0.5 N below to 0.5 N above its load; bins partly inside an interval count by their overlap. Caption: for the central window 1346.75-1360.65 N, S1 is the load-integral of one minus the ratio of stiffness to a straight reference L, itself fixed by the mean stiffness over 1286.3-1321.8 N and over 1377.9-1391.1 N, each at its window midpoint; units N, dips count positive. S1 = 1.89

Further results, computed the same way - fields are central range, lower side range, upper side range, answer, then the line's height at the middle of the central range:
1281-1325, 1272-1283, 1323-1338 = -2.6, 11.2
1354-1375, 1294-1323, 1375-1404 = 2.2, 11.9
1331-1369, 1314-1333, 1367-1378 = 2.5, 11.4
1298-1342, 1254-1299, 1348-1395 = -2.9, 11.1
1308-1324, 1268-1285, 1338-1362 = -2.1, 10.6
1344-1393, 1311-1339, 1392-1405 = 4.9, 12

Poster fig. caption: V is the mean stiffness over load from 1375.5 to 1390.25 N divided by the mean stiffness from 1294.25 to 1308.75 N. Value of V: 0.92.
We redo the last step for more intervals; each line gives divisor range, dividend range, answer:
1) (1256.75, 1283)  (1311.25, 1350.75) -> 1.03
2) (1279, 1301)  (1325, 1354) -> 0.94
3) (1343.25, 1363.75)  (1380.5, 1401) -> 1.19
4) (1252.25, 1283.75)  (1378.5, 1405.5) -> 1.08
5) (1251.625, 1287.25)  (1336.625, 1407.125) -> 1.01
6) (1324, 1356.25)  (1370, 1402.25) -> 1.08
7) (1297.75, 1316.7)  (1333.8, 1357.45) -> 0.86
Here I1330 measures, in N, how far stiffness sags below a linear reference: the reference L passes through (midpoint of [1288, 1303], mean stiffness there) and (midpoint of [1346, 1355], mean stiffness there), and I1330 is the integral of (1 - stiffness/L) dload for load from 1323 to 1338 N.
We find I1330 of -1.2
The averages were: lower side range 12.1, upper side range 9.97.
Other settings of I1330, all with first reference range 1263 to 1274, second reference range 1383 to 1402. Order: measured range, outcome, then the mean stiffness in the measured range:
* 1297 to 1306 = -0.8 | 12.3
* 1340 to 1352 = 1.6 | 10.2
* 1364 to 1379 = 1.3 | 11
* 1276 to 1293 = 0.3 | 11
